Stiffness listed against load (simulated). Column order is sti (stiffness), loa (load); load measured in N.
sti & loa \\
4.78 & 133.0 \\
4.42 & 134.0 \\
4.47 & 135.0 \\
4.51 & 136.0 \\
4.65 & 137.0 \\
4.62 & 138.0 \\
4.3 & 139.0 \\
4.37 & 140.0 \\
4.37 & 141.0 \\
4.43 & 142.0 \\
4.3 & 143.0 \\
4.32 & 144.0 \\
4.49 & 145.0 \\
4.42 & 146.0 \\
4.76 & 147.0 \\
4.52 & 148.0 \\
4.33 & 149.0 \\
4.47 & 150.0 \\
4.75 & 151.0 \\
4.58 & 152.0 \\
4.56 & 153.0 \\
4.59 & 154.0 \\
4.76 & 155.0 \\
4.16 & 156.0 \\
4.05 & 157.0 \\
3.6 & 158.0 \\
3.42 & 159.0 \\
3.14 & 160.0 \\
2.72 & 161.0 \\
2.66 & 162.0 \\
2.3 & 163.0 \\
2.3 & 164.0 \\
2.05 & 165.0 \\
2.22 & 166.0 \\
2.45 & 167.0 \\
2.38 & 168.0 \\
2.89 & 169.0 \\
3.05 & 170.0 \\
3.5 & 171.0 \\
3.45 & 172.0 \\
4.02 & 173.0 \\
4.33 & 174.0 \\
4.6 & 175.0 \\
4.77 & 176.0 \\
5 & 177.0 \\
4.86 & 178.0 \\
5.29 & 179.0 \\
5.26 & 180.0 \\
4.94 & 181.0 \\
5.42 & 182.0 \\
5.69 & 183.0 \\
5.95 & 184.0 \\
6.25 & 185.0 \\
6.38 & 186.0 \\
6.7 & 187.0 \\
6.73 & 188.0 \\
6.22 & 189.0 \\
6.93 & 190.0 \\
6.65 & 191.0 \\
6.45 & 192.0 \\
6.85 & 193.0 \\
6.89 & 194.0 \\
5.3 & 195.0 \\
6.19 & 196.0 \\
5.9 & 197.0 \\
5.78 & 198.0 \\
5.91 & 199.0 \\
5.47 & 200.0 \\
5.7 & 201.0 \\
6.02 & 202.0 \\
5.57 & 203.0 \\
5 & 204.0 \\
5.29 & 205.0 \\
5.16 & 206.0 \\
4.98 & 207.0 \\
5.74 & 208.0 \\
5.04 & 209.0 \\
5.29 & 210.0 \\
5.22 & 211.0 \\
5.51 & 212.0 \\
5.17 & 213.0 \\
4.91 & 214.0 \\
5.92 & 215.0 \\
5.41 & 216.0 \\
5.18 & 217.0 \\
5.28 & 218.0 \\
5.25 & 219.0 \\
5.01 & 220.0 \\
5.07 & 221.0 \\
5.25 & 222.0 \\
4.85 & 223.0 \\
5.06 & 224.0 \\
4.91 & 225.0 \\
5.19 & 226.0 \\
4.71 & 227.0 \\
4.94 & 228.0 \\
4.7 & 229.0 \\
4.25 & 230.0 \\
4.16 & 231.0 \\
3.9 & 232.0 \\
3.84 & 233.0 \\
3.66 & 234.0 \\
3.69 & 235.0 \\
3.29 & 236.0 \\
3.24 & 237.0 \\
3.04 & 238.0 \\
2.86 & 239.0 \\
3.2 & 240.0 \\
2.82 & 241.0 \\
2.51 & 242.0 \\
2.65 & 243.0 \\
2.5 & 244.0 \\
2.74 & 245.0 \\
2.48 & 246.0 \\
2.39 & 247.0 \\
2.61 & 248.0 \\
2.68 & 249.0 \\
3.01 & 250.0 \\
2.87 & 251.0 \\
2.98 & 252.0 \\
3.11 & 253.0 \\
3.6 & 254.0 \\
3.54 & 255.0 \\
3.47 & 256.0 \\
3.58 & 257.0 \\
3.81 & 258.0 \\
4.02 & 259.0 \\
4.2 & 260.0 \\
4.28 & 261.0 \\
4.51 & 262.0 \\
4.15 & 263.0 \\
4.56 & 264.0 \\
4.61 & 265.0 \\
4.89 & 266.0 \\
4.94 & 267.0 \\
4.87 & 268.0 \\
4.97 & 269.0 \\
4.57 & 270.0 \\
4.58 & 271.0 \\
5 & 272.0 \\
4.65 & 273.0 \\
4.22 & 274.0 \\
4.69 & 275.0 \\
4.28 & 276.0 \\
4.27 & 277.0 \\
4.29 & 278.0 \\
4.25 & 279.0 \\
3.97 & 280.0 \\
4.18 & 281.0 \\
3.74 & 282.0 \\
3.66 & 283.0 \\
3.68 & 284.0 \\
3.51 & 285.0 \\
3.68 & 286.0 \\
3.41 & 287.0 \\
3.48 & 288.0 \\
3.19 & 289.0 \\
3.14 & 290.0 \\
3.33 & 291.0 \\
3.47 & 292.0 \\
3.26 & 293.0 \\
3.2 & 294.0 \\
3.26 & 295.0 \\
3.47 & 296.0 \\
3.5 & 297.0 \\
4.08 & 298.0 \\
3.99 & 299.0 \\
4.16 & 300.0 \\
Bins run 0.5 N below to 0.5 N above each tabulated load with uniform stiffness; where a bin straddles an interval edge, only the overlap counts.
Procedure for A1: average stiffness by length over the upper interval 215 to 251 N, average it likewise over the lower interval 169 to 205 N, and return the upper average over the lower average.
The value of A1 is 0.71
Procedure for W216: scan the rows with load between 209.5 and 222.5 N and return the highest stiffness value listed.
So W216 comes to 5.92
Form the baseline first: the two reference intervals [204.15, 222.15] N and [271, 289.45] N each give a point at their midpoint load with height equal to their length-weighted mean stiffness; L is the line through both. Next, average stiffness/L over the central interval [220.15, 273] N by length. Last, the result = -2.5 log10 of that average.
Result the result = 0.188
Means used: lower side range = 5.26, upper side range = 4.03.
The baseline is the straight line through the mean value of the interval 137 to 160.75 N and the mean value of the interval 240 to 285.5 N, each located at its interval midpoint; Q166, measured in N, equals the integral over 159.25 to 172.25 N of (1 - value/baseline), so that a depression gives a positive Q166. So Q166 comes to 4.7 N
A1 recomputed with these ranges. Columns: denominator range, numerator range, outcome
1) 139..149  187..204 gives 1.39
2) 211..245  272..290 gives 0.92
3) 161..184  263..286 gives 1.14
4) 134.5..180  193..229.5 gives 1.36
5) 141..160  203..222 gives 1.21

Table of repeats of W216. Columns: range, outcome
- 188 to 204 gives 6.93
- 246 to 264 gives 4.56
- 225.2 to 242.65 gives 5.19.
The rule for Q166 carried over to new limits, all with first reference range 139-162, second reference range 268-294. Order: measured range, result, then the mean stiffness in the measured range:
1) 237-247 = 3.2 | 2.76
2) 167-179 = 0.8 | 3.89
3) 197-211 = -4.6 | 5.46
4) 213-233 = -4.1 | 4.92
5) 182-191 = -4.7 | 6.32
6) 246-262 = 2.7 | 3.35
